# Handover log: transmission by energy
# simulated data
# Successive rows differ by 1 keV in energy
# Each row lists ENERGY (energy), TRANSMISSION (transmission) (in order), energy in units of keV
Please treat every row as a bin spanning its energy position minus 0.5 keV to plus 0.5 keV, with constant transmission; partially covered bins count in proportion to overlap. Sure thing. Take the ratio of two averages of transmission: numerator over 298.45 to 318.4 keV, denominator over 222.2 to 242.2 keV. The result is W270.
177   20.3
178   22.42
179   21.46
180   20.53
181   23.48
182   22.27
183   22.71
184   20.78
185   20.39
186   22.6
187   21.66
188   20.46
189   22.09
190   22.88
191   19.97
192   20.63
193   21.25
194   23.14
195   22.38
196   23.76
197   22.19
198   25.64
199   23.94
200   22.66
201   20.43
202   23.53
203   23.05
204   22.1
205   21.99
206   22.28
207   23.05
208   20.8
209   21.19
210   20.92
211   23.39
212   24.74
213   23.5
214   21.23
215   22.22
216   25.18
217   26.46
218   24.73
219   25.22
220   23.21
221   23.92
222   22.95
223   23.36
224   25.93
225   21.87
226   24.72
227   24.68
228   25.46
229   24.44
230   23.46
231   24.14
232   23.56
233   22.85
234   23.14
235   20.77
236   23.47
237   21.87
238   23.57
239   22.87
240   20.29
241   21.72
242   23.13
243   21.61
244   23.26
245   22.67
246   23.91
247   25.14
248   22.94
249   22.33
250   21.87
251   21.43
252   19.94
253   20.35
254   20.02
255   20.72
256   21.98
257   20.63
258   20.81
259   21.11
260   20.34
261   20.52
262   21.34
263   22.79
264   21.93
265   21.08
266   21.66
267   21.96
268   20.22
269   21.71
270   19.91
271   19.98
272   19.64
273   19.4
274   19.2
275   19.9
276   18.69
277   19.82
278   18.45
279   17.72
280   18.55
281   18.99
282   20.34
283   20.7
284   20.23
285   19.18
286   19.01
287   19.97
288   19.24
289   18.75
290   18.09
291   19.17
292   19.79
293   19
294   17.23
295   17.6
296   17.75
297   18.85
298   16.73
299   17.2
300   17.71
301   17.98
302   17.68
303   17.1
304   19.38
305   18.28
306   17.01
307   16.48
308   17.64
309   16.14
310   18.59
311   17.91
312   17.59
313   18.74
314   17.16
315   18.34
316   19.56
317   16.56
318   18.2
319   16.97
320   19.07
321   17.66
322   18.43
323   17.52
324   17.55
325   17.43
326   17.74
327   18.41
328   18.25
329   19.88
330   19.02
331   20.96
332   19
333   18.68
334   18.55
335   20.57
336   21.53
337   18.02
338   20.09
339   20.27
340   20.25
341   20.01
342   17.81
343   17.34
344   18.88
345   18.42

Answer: 0.76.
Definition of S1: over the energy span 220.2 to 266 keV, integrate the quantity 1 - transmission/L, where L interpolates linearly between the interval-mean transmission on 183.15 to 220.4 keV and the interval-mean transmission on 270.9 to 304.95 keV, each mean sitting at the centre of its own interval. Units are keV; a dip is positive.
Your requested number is -3.7 keV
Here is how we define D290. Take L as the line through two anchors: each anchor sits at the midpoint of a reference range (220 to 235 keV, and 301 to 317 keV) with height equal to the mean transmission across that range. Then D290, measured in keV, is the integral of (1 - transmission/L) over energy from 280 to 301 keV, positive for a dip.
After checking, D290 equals 0.5 keV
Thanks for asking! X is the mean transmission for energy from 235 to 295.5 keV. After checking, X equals 20.7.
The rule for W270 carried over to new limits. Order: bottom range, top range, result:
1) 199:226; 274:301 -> 0.81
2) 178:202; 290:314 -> 0.81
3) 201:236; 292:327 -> 0.76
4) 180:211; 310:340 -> 0.84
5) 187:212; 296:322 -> 0.80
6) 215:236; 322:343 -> 0.79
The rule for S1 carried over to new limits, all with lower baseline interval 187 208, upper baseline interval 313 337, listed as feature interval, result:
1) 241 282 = -1.0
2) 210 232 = -2.4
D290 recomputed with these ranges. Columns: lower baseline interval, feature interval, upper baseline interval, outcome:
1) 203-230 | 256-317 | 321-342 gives 4.8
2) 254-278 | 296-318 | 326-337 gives 2.3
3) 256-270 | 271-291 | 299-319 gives 0.6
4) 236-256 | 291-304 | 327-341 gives 1.7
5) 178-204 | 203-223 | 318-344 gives -1.4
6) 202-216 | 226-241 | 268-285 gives -1.2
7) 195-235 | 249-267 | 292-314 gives -0.5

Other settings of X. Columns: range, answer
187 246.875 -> 22.9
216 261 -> 22.8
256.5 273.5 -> 20.9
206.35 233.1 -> 23.6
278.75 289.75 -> 19.3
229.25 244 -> 22.7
